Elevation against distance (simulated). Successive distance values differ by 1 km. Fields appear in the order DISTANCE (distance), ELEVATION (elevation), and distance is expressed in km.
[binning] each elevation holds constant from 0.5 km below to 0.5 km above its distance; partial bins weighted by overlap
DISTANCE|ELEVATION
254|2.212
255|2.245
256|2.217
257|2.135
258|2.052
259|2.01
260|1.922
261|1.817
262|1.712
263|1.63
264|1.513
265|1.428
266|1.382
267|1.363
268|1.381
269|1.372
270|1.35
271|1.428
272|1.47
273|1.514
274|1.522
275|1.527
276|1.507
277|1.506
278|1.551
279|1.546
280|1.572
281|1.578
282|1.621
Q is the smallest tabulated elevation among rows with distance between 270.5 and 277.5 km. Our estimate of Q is 1.428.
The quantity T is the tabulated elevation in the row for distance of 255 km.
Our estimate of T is 2.245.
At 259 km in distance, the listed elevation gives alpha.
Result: 2.01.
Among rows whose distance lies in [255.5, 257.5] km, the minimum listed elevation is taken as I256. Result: 2.135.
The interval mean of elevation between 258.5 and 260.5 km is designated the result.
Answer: 1.97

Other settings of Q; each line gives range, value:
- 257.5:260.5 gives 1.922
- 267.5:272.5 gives 1.35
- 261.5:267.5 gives 1.363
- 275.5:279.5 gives 1.506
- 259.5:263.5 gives 1.63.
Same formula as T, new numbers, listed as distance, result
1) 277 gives 1.506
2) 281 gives 1.578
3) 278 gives 1.551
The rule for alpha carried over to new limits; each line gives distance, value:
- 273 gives 1.514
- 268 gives 1.381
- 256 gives 2.217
